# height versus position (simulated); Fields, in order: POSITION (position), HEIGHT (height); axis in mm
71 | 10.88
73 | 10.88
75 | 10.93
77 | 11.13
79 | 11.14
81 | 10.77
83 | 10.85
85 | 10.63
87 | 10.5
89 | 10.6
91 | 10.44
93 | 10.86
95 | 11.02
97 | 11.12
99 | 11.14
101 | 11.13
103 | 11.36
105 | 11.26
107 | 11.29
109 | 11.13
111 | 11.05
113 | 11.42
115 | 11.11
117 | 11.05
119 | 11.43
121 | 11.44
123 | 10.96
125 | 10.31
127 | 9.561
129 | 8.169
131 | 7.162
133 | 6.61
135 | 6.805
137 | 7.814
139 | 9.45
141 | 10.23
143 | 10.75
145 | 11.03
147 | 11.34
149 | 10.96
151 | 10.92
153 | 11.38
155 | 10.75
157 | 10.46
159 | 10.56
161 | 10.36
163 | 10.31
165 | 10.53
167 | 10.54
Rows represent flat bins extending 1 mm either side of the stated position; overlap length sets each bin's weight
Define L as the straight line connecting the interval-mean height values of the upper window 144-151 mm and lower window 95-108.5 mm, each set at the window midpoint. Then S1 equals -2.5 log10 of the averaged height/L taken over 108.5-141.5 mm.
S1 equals 0.15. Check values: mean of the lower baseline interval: 11.2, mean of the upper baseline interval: 11.1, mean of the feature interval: 9.72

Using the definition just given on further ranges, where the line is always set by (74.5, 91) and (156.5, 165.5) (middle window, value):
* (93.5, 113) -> -0.05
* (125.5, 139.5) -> 0.31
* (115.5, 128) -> -0.02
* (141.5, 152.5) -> -0.05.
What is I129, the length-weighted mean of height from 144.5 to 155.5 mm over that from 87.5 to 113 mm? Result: 1.00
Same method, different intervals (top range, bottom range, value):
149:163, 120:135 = 1.19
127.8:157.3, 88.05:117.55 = 0.86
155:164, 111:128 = 0.96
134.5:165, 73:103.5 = 0.94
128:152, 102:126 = 0.83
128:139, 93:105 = 0.67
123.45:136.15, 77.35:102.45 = 0.76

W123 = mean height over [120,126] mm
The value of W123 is 10.9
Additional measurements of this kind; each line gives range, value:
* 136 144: 9.56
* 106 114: 11.2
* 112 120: 11.3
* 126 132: 8.3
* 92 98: 11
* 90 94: 10.6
